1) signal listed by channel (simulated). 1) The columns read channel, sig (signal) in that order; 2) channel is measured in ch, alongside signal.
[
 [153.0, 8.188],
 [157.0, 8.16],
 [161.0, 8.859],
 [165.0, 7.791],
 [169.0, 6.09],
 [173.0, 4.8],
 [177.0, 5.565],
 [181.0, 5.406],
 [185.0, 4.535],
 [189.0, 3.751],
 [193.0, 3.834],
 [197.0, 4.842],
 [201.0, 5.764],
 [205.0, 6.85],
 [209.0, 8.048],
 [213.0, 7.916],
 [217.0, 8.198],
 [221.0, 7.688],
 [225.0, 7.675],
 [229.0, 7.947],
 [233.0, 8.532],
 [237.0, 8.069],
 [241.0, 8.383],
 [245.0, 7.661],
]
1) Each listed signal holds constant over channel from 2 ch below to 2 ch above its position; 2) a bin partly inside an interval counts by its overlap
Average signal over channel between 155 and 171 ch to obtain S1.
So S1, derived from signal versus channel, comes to 7.72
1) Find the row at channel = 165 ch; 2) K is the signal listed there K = 7.791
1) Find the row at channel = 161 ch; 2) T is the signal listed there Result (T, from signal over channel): 8.859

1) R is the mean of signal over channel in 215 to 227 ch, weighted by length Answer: 7.85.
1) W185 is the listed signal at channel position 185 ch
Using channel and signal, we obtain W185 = 4.535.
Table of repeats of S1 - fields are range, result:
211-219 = 8.06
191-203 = 4.81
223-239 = 8.06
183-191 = 4.14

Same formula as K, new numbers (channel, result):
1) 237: 8.069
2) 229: 7.947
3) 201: 5.764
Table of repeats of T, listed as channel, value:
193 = 3.834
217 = 8.198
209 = 8.048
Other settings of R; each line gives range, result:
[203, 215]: 7.6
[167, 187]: 5.28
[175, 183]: 5.49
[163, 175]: 6.23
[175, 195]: 4.62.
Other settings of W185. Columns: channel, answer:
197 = 4.842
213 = 7.916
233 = 8.532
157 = 8.16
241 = 8.383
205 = 6.85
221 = 7.688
